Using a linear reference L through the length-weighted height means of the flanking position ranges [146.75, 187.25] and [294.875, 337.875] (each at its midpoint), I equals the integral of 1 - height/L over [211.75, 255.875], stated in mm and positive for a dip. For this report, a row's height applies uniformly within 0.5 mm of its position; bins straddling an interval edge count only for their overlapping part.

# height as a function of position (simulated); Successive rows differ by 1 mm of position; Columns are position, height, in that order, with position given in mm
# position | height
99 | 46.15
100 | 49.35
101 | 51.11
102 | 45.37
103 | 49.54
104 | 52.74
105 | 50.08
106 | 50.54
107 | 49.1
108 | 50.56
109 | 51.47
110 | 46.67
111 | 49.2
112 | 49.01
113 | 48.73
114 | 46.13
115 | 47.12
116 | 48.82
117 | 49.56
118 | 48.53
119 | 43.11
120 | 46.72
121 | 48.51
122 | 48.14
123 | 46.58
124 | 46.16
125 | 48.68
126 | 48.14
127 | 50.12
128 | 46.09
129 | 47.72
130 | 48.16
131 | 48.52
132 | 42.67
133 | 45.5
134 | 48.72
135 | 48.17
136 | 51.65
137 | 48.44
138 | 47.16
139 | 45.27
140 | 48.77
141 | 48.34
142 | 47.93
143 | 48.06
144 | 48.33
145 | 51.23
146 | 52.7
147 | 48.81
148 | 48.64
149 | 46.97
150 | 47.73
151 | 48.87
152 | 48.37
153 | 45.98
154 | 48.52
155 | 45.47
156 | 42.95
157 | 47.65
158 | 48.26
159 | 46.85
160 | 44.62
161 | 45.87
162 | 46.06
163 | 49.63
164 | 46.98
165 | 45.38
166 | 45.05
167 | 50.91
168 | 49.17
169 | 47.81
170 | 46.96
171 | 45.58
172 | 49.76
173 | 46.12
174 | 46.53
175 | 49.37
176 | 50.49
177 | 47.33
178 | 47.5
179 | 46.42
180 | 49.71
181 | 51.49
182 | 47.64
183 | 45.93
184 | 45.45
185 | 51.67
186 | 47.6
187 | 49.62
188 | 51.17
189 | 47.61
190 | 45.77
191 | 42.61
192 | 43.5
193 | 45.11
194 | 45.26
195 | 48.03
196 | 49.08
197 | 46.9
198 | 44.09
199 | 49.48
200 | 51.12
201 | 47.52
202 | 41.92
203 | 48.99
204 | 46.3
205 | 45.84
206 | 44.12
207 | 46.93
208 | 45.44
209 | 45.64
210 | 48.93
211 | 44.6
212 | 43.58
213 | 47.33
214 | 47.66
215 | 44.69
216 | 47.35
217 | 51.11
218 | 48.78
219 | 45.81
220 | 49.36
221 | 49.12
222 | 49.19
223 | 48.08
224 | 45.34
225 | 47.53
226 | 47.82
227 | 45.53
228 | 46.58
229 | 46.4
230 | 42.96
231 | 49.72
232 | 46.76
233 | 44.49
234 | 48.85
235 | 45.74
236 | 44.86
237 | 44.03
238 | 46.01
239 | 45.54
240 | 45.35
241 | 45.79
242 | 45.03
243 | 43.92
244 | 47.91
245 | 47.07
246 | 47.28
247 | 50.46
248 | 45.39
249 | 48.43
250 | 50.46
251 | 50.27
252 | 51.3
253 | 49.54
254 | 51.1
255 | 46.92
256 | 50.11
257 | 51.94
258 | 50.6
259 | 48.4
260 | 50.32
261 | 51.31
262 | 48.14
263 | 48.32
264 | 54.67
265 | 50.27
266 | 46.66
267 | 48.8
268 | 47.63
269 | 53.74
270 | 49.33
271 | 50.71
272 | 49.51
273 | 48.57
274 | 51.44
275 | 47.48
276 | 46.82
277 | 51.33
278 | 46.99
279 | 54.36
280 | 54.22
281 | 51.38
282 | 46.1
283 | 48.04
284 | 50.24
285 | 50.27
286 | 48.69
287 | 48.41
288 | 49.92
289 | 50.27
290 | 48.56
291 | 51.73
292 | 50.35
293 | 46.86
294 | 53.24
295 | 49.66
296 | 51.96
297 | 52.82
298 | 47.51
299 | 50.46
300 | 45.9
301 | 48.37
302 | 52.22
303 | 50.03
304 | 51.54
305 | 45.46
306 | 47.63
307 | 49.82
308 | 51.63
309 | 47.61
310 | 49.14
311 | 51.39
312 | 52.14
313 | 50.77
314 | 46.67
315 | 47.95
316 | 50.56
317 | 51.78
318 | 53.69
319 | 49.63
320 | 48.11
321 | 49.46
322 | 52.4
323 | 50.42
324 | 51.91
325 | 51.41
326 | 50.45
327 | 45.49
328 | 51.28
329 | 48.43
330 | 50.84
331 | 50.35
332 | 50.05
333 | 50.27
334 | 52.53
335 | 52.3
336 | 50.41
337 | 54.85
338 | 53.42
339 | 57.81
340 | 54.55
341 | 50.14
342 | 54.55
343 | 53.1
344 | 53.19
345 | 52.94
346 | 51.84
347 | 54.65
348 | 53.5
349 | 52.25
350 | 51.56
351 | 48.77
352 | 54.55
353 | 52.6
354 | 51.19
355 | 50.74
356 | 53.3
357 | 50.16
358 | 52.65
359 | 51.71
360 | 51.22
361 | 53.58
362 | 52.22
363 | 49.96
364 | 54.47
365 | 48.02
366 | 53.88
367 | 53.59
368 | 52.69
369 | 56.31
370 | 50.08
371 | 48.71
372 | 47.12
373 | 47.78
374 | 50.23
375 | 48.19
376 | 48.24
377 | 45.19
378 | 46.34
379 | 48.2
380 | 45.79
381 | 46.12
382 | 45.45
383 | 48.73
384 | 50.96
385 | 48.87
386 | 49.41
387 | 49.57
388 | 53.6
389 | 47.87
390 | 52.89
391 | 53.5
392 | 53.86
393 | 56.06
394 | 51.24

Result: 1.4 mm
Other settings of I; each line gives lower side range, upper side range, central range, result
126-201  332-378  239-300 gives 0.7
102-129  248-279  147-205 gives 1.9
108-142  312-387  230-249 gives 1.2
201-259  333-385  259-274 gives -0.5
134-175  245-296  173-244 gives 2.5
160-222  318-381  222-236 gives 0.5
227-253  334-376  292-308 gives 0.0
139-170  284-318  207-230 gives 0.8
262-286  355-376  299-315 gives 0.3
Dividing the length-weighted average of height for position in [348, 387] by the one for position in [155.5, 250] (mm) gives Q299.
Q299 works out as 1.07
